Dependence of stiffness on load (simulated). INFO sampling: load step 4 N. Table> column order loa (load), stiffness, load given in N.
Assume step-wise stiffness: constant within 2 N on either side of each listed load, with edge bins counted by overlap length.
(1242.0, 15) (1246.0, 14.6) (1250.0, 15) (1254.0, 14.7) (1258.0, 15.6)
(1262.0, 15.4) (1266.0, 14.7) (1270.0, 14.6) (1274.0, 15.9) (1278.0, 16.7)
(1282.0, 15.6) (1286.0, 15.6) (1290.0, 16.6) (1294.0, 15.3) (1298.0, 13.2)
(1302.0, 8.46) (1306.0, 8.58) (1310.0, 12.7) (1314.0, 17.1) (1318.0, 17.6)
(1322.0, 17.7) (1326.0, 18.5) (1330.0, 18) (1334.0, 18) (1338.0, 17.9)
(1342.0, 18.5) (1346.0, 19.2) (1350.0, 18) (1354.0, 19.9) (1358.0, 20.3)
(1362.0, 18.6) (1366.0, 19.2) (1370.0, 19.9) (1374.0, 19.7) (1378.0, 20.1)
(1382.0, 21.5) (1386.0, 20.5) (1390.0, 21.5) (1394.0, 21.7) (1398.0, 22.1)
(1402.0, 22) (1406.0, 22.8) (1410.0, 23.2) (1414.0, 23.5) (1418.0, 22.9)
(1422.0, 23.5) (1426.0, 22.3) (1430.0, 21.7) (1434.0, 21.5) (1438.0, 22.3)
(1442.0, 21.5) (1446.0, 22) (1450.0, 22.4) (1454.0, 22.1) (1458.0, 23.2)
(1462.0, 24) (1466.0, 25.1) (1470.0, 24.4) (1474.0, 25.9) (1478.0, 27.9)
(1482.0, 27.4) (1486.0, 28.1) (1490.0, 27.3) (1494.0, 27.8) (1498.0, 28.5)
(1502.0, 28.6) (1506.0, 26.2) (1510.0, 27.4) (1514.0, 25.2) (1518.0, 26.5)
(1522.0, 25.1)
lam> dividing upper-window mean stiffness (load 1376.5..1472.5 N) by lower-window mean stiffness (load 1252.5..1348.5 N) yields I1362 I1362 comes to 1.43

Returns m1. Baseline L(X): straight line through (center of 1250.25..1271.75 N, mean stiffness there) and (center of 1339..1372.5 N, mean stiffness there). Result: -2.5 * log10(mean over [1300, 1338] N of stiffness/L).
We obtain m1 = 0.15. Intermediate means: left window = 15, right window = 19.2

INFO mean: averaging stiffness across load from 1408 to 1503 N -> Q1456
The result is 24.4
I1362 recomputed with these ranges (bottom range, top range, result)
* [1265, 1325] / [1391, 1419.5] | 1.53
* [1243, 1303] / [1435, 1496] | 1.66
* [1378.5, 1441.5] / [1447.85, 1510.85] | 1.17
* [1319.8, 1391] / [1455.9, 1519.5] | 1.38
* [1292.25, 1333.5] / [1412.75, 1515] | 1.67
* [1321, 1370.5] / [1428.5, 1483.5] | 1.26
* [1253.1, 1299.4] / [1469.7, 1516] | 1.77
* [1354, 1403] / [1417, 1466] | 1.10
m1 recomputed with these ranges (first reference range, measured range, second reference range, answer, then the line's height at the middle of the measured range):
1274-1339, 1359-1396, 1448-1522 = -0.04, 19.6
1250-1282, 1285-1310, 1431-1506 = 0.29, 16.9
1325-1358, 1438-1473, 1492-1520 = 0.07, 24.5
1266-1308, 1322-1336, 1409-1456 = -0.10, 16.5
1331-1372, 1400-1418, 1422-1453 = -0.09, 21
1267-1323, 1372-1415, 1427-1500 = -0.06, 20.5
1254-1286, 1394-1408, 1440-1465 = -0.08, 20.6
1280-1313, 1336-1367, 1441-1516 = -0.11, 17.1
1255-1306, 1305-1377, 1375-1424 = 0.03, 18.4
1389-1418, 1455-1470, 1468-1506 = 0.08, 25.9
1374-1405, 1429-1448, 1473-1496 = 0.12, 24.5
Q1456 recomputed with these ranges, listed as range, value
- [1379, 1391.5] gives 21.1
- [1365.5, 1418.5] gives 21.5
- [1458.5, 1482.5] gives 25.5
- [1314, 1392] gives 19.1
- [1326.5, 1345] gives 18.2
